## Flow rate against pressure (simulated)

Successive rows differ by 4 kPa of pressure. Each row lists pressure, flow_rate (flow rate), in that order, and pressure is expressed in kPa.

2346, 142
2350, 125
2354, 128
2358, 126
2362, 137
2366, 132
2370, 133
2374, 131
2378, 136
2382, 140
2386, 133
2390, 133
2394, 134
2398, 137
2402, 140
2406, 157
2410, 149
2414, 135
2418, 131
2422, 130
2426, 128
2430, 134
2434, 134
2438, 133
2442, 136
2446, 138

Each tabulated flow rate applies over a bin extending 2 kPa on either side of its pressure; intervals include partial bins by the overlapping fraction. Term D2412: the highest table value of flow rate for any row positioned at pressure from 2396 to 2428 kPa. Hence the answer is 157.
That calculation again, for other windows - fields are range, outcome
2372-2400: 140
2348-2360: 128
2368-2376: 133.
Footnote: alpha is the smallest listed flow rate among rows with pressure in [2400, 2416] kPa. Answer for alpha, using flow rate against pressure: 135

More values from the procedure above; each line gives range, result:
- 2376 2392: 133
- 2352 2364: 126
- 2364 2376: 131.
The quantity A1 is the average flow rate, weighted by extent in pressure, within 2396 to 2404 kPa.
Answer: 138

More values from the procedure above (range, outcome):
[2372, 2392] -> 135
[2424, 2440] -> 132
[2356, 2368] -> 132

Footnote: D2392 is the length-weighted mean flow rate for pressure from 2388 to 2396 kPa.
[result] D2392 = 134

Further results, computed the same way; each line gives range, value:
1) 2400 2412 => 149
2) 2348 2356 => 126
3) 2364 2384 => 134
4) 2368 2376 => 132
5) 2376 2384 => 138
